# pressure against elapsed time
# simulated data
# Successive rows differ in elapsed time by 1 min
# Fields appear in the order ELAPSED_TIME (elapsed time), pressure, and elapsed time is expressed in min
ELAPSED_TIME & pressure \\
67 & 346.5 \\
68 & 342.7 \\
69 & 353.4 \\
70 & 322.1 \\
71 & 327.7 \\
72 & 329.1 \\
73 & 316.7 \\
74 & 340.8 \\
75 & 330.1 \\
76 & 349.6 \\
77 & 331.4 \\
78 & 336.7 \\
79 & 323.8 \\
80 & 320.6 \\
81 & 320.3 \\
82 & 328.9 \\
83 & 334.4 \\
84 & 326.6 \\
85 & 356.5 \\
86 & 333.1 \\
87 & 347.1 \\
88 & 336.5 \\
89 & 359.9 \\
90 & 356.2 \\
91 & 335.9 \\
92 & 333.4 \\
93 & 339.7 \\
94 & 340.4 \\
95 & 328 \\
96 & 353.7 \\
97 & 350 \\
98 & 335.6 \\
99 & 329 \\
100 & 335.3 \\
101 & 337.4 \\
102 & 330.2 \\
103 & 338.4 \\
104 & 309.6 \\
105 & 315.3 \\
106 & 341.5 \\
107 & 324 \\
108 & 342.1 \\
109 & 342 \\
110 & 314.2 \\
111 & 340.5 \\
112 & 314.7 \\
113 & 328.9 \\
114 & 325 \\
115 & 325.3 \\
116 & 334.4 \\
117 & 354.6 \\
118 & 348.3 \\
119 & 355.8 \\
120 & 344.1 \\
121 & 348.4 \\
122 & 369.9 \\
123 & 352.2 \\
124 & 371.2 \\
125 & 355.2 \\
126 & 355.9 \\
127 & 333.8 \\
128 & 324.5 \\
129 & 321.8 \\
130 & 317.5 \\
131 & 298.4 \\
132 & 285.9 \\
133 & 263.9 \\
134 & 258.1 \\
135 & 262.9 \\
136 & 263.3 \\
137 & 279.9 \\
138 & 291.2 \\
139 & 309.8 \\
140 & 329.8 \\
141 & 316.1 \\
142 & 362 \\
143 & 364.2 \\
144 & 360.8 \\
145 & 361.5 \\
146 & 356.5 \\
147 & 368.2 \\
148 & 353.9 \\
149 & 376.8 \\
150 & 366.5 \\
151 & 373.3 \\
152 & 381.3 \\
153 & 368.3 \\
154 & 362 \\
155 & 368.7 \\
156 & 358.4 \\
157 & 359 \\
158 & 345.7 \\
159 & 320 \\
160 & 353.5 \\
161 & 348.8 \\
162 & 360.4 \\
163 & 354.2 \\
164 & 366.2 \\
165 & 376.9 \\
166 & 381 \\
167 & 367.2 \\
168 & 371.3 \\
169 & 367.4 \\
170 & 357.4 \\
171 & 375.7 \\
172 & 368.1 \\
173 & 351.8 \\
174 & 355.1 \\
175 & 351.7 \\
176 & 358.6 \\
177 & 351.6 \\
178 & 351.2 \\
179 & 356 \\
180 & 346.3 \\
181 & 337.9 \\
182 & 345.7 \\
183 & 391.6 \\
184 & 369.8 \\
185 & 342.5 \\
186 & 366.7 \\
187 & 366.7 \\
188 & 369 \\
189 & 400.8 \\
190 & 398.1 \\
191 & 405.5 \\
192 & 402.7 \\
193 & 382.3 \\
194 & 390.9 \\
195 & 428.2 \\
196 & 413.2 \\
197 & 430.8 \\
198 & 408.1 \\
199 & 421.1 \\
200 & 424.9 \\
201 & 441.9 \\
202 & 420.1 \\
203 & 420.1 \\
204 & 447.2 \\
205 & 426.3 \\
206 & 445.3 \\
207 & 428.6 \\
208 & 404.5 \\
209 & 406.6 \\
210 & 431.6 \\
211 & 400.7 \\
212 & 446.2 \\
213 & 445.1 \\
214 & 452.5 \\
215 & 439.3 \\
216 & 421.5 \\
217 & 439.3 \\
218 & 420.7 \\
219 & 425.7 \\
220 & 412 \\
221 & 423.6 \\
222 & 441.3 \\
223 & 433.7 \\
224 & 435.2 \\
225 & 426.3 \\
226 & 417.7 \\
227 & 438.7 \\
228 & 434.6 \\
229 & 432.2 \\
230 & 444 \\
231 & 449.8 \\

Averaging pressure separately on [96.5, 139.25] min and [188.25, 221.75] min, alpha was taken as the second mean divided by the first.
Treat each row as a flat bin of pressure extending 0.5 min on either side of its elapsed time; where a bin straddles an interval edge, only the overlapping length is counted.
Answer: 1.29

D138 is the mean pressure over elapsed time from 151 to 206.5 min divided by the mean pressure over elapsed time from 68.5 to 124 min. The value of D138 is 1.1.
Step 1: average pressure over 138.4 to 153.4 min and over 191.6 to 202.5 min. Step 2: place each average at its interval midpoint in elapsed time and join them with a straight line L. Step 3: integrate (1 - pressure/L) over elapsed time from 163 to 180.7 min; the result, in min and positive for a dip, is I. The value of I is 1.1 min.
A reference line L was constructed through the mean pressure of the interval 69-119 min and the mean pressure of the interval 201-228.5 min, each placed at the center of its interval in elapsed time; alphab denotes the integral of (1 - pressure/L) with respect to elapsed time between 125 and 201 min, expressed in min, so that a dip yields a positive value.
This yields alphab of 6.4 min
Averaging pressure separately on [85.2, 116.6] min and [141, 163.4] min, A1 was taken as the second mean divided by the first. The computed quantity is 1.07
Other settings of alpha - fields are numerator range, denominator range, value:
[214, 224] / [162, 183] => 1.19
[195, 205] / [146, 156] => 1.16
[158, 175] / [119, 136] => 1.12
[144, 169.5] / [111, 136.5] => 1.12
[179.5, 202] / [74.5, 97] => 1.16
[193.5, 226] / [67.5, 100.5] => 1.27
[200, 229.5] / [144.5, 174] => 1.18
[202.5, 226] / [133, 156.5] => 1.27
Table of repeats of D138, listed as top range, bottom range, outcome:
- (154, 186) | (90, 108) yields 1.07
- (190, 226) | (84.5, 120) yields 1.26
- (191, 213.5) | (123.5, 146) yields 1.32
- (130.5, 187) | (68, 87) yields 1.04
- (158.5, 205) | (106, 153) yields 1.14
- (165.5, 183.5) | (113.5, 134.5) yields 1.09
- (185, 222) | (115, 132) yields 1.22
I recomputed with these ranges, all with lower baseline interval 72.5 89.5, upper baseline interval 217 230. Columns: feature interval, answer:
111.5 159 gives 4.4 min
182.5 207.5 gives 0.3 min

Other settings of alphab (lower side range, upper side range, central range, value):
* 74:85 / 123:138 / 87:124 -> -2.2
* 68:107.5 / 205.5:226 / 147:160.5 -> 0.8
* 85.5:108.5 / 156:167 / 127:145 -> 2.1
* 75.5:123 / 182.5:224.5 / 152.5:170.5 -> 1.1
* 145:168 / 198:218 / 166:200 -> 1.7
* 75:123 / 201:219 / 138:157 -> 1.1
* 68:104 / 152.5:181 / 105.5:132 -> 0.6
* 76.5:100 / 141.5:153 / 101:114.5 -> 0.7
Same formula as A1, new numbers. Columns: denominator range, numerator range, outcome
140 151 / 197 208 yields 1.19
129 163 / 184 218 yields 1.24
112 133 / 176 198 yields 1.13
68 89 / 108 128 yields 1.02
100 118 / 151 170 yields 1.09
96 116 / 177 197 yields 1.14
